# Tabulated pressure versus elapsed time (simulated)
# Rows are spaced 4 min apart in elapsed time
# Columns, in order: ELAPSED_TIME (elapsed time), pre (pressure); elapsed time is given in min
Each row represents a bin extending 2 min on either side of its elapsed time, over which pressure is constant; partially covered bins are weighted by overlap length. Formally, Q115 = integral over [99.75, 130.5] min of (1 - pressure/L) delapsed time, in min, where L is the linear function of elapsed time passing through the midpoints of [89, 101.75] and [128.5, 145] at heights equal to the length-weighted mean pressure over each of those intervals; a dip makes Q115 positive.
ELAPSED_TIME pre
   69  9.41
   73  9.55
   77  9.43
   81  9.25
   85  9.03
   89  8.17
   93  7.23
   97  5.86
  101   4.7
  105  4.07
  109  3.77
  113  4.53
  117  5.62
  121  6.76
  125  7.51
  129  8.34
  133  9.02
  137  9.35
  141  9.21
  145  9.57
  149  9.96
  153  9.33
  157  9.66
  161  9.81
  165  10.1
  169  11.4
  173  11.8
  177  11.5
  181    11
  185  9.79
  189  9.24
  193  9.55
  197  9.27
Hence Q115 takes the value 8.5 min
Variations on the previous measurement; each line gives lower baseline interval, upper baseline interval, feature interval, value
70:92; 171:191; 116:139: 4.5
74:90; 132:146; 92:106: 5.7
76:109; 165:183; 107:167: 8.0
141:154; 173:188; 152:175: -0.5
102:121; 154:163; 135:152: -3.0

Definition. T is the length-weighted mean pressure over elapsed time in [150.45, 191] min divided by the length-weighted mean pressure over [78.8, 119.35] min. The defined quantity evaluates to 1.66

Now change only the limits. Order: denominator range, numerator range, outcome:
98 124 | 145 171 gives 1.98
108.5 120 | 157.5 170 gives 2.08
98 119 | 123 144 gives 1.90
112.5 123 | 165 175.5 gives 1.95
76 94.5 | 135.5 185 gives 1.19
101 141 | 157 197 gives 1.57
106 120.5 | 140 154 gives 1.98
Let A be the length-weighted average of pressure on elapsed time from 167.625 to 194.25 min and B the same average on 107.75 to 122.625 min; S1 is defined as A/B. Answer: 2.0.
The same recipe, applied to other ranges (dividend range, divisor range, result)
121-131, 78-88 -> 0.85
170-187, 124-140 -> 1.28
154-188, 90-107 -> 1.88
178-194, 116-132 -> 1.38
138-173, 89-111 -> 1.85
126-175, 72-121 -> 1.45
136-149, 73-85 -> 1.02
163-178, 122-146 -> 1.28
